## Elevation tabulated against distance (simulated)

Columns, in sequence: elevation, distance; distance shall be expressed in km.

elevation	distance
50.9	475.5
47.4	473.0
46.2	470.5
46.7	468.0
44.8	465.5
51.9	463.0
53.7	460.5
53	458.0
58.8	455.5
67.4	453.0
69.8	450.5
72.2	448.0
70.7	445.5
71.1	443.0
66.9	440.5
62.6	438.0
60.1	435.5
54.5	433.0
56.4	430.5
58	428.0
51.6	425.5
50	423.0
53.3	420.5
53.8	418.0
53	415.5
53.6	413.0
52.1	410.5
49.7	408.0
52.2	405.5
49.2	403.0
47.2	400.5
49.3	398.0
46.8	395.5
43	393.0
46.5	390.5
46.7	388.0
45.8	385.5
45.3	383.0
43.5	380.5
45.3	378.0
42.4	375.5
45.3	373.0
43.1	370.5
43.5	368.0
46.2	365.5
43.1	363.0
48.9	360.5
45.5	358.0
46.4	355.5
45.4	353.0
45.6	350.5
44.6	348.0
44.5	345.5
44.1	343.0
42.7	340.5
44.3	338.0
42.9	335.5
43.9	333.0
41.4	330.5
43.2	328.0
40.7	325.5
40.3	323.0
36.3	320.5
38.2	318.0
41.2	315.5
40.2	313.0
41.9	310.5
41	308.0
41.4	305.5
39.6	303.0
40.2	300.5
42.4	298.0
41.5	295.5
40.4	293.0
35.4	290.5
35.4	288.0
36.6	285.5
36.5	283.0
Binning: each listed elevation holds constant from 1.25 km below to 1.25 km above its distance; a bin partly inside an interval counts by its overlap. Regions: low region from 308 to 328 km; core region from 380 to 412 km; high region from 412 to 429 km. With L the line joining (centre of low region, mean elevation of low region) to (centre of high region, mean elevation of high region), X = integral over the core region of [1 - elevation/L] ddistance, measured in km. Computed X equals 1.6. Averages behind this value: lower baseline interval 40.1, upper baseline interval 53.3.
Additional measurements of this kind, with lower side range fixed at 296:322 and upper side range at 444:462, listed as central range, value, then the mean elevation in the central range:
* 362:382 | 2.5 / 44.1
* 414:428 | 1.3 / 52.9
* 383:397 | 2.0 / 45.8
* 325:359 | 1.2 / 44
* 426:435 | 0.6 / 56.2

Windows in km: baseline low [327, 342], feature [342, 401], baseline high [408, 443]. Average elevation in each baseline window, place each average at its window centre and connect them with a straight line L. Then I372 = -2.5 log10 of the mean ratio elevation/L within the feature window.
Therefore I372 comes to 0.07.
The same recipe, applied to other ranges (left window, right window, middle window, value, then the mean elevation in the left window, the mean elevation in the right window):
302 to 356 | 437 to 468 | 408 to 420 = 0.05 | 42.2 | 61.3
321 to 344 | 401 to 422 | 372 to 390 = 0.08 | 42.4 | 51.9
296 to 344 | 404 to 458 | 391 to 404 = 0.14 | 41.4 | 58.8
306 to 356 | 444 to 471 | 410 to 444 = -0.05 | 42.4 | 58.2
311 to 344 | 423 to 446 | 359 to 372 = 0.07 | 41.5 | 60.4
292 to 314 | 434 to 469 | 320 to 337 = 0.07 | 41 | 60.7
